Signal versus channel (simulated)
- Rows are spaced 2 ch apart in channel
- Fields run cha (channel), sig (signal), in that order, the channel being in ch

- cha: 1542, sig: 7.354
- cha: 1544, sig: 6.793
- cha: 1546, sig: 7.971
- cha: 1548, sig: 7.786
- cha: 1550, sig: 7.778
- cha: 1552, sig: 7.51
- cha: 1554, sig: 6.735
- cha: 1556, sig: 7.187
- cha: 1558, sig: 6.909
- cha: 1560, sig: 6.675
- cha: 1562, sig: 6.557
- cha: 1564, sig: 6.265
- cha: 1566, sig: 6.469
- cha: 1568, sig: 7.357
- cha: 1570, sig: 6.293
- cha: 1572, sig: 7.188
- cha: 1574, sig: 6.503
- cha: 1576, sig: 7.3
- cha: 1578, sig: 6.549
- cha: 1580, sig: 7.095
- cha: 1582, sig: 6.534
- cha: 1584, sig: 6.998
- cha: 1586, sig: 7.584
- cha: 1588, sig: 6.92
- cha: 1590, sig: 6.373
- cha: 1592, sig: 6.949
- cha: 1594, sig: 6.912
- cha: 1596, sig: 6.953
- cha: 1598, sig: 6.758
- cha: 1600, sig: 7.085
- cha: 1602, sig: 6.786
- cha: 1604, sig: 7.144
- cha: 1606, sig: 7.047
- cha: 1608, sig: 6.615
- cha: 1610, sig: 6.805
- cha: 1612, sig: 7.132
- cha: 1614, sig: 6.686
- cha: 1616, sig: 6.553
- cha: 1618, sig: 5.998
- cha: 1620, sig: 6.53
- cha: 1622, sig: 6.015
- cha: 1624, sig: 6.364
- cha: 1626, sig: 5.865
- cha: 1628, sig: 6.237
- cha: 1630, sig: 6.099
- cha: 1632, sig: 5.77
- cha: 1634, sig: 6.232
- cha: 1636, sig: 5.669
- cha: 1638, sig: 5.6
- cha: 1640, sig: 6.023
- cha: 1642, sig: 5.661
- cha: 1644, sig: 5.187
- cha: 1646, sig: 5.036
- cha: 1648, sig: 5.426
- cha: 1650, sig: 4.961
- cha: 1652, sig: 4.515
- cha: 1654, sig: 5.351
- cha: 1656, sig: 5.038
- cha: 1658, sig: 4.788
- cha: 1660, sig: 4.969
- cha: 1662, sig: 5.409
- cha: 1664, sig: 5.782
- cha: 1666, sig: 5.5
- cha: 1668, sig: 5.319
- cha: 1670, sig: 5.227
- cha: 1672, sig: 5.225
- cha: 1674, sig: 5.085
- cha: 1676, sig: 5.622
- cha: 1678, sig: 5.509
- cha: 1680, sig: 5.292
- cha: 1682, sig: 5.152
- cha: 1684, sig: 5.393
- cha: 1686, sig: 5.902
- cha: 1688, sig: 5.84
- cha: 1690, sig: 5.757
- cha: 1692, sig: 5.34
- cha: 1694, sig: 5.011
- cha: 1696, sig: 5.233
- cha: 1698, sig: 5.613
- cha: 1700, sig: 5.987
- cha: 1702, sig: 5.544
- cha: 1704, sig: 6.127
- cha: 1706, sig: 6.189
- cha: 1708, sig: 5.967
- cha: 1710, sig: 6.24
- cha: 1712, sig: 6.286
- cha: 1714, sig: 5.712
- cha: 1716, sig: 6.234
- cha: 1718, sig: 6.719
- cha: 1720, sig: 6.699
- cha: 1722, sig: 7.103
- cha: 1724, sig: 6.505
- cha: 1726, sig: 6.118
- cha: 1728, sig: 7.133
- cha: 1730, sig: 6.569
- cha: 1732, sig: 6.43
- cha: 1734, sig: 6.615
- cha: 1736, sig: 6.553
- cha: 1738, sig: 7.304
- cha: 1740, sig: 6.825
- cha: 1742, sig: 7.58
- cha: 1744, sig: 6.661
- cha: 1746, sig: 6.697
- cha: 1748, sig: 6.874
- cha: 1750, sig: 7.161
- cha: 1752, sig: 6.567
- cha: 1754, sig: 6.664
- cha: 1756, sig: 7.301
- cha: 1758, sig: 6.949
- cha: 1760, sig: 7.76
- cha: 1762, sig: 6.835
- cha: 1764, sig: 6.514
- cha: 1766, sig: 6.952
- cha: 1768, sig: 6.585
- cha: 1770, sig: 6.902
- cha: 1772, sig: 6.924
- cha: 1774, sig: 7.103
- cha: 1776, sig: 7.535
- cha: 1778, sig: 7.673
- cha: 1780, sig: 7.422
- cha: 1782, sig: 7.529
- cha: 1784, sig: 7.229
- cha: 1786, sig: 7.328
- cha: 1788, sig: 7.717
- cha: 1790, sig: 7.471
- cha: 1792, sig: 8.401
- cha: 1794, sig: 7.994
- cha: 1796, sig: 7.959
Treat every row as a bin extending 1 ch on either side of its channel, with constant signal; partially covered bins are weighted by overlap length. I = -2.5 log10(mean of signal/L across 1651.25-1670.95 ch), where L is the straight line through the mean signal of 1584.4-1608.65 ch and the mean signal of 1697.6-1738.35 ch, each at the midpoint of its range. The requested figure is 0.26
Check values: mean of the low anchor 6.93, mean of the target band 5.2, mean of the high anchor 6.36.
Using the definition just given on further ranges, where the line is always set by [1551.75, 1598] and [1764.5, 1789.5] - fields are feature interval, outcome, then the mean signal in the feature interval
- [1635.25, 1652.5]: 0.29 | 5.36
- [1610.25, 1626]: 0.08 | 6.45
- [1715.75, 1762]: 0.05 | 6.84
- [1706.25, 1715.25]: 0.17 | 6.07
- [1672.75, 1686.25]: 0.29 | 5.39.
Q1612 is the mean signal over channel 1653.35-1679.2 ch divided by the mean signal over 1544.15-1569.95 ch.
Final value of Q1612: 0.7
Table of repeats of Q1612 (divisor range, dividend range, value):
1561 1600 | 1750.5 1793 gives 1.06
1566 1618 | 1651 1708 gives 0.79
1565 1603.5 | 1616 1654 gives 0.84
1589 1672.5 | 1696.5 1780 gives 1.11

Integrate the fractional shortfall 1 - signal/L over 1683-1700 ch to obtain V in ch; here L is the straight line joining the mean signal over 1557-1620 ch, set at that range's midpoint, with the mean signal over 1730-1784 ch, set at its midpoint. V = 3.4 ch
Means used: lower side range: 6.8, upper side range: 6.99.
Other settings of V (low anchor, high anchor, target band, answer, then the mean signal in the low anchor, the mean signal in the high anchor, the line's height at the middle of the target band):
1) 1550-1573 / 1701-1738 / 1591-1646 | 2.7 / 6.87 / 6.4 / 6.7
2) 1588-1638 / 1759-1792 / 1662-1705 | 8.4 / 6.51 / 7.25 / 6.83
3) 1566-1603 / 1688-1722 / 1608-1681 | 8.3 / 6.88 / 5.95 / 6.42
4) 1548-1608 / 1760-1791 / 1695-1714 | 3.2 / 6.92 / 7.2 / 7.1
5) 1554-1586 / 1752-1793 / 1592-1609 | -0.1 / 6.81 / 7.22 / 6.88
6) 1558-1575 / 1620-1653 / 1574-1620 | -4.4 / 6.68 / 5.69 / 6.25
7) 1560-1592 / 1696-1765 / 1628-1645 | 2.3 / 6.8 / 6.57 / 6.71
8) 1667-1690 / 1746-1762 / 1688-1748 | -0.4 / 5.43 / 7.01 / 6.25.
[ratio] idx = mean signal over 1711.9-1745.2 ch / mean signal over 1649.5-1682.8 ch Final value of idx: 1.3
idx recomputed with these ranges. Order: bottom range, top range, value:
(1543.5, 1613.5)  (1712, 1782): 0.99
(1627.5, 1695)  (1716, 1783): 1.27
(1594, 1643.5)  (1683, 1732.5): 0.95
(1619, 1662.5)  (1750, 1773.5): 1.24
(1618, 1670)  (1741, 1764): 1.25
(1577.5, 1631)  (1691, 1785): 0.99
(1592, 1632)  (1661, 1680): 0.82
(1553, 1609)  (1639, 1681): 0.77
